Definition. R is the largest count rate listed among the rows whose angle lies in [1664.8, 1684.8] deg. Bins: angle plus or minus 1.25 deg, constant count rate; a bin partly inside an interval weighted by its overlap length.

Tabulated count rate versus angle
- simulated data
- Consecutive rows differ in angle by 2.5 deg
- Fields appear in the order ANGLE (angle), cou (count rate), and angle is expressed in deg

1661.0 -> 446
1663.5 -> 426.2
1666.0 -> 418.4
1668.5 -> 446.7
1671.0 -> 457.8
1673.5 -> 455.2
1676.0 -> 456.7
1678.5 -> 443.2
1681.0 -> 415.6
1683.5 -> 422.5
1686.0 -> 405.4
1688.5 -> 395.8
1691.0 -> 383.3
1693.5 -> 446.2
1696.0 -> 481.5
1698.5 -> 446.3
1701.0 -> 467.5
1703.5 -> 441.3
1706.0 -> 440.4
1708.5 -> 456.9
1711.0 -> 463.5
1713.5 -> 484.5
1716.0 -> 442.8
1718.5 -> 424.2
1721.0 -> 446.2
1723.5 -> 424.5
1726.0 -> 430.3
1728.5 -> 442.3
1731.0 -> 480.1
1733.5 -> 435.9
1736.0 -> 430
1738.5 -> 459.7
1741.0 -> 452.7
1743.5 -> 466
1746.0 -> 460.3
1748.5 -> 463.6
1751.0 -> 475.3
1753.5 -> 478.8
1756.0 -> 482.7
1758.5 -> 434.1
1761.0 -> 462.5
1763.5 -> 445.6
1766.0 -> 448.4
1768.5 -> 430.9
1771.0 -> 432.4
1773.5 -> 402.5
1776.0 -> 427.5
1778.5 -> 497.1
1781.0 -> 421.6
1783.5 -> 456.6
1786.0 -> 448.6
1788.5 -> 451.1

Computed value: 457.8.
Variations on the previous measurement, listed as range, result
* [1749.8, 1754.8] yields 478.8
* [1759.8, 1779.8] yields 497.1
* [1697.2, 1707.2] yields 467.5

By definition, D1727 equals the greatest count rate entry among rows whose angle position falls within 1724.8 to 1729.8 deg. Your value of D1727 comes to 442.3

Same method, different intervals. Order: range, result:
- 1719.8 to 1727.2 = 446.2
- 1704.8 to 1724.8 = 484.5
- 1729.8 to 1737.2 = 480.1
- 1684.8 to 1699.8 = 481.5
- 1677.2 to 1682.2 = 443.2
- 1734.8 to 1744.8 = 466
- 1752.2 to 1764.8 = 482.7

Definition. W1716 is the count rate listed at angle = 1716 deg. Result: 442.8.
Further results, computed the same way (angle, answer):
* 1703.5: 441.3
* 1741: 452.7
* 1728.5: 442.3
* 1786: 448.6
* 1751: 475.3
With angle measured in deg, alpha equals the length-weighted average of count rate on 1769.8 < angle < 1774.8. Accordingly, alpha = 417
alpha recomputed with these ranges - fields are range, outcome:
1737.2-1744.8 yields 459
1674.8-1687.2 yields 429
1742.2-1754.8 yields 469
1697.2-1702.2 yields 457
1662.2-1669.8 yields 431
